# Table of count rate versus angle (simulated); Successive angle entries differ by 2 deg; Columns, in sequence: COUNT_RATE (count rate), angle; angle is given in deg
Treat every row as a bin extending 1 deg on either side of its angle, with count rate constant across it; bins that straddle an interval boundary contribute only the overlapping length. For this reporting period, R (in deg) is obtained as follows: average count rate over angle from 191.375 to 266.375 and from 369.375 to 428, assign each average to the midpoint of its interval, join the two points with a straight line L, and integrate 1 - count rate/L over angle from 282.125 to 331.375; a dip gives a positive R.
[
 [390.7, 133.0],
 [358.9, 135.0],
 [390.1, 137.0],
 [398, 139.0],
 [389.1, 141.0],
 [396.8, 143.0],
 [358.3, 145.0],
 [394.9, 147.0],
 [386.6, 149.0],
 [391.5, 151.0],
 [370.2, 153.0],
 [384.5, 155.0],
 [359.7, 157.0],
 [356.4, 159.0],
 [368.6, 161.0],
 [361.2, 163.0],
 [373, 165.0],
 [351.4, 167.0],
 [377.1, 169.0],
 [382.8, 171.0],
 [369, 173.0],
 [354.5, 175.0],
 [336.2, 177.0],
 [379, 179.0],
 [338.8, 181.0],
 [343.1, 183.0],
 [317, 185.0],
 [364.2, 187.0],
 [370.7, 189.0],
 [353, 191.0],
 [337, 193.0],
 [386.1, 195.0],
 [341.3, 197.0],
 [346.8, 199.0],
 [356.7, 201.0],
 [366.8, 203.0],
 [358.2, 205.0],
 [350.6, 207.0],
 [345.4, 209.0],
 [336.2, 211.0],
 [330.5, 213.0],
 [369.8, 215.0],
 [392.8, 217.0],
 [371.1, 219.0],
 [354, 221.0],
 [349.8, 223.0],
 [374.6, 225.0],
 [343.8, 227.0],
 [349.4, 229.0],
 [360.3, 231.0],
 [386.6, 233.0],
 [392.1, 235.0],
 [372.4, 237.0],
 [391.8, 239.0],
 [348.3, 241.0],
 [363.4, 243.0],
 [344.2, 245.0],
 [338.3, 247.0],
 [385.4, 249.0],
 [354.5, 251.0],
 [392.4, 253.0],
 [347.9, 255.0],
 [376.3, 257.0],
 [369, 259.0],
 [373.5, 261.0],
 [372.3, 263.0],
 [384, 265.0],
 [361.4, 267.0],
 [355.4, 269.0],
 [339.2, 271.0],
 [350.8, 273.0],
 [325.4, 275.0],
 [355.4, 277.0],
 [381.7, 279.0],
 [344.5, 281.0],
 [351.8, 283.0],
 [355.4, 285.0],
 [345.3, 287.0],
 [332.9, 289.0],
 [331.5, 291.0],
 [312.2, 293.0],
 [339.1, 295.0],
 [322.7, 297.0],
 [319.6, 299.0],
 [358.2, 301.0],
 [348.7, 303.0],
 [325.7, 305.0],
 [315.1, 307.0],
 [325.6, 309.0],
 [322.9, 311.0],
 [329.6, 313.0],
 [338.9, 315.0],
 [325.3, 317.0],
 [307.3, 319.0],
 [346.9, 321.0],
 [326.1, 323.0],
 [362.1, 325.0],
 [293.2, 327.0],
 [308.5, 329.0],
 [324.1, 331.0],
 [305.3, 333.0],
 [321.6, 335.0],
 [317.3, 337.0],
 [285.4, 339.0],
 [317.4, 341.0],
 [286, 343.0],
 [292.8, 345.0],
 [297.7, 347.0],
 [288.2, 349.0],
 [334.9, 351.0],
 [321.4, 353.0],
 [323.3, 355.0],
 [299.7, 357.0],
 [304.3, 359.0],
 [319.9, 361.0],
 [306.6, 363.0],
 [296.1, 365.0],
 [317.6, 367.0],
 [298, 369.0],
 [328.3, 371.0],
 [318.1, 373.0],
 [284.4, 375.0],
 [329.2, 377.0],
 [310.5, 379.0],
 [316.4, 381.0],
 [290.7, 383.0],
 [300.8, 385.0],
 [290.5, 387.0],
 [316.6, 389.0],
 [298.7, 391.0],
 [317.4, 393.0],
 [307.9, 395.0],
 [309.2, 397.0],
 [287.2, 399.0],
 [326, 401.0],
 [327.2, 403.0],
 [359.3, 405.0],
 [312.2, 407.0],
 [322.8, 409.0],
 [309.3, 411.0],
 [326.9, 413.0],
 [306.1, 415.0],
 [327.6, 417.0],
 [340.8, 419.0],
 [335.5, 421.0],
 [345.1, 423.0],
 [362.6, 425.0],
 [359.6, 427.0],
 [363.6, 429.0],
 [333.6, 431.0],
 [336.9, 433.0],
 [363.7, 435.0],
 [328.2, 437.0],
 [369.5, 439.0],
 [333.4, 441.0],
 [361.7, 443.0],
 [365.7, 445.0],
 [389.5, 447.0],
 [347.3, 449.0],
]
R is 1.71 deg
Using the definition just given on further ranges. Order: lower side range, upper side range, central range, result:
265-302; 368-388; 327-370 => 1.5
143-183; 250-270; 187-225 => 1.2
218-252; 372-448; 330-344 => 1.4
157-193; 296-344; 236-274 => -2.9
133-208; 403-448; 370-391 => 2.4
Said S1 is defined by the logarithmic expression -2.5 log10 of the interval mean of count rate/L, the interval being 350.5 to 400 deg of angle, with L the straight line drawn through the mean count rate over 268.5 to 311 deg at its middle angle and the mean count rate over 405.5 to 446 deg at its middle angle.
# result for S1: 0.10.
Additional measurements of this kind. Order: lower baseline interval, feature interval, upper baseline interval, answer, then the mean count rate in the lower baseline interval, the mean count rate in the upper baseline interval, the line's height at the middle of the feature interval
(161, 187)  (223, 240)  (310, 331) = -0.08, 358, 326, 345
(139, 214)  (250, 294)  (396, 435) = -0.02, 362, 332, 350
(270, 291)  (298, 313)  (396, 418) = 0.04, 347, 319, 342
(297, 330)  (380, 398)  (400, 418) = 0.07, 328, 324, 325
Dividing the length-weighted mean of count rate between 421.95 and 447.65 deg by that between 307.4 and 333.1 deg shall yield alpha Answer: 1.1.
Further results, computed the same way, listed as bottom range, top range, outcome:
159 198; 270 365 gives 0.91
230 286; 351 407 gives 0.86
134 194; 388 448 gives 0.91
